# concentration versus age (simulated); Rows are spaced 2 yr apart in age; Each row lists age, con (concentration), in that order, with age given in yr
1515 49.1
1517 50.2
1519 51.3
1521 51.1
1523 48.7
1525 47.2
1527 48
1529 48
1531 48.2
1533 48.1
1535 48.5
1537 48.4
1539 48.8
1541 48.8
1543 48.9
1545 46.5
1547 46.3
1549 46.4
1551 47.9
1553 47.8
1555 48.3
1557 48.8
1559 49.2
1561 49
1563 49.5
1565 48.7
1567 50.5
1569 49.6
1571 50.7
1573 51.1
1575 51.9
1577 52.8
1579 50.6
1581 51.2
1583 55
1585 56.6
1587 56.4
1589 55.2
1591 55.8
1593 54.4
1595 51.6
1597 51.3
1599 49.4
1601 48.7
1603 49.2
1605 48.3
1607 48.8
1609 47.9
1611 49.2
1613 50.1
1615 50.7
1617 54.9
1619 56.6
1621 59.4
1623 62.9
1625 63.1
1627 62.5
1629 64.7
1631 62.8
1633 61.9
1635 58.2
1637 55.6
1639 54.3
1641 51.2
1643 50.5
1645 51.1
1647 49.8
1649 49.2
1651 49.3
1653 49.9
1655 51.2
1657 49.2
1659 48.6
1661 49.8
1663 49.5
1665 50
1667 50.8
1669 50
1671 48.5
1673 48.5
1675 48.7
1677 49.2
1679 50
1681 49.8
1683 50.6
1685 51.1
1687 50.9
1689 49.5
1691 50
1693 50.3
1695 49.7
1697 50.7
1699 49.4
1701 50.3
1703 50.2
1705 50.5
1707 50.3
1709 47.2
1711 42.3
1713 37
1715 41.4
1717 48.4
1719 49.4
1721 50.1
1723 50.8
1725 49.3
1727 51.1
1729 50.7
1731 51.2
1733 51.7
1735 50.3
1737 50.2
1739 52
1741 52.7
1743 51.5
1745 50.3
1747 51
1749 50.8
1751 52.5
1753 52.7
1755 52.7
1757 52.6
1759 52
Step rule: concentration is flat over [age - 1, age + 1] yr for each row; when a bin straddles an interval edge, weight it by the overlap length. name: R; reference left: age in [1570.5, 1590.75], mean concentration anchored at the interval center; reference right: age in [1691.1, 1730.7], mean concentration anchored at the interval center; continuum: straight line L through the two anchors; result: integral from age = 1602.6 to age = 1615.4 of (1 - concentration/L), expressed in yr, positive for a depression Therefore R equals 0.8 yr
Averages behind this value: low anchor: 53.3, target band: 49.1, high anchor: 48.5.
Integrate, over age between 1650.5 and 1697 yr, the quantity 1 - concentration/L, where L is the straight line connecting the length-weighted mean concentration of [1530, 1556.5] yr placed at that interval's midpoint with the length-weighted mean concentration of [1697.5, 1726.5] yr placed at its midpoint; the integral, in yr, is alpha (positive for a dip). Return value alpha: -1.98 yr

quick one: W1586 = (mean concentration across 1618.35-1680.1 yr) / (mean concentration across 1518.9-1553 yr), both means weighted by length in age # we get 1.1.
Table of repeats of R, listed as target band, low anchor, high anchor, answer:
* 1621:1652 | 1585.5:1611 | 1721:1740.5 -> -3.2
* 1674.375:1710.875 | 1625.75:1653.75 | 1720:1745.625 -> 2.1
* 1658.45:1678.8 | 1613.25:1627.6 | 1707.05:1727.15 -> 1.2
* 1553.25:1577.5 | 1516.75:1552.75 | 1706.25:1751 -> -0.7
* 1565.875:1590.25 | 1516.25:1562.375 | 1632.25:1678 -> -1.6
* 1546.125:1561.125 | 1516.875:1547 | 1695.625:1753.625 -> 0.2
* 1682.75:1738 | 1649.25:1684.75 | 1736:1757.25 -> 1.8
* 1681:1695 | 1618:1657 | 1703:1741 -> 0.3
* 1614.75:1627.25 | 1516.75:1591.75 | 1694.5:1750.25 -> -2.3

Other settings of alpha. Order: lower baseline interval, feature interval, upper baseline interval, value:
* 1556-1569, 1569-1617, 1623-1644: 1.5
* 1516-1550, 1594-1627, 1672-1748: -2.7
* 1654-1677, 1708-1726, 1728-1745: 1.6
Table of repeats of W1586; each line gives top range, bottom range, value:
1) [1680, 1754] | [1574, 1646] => 0.91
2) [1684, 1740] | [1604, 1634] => 0.87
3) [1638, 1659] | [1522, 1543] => 1.05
